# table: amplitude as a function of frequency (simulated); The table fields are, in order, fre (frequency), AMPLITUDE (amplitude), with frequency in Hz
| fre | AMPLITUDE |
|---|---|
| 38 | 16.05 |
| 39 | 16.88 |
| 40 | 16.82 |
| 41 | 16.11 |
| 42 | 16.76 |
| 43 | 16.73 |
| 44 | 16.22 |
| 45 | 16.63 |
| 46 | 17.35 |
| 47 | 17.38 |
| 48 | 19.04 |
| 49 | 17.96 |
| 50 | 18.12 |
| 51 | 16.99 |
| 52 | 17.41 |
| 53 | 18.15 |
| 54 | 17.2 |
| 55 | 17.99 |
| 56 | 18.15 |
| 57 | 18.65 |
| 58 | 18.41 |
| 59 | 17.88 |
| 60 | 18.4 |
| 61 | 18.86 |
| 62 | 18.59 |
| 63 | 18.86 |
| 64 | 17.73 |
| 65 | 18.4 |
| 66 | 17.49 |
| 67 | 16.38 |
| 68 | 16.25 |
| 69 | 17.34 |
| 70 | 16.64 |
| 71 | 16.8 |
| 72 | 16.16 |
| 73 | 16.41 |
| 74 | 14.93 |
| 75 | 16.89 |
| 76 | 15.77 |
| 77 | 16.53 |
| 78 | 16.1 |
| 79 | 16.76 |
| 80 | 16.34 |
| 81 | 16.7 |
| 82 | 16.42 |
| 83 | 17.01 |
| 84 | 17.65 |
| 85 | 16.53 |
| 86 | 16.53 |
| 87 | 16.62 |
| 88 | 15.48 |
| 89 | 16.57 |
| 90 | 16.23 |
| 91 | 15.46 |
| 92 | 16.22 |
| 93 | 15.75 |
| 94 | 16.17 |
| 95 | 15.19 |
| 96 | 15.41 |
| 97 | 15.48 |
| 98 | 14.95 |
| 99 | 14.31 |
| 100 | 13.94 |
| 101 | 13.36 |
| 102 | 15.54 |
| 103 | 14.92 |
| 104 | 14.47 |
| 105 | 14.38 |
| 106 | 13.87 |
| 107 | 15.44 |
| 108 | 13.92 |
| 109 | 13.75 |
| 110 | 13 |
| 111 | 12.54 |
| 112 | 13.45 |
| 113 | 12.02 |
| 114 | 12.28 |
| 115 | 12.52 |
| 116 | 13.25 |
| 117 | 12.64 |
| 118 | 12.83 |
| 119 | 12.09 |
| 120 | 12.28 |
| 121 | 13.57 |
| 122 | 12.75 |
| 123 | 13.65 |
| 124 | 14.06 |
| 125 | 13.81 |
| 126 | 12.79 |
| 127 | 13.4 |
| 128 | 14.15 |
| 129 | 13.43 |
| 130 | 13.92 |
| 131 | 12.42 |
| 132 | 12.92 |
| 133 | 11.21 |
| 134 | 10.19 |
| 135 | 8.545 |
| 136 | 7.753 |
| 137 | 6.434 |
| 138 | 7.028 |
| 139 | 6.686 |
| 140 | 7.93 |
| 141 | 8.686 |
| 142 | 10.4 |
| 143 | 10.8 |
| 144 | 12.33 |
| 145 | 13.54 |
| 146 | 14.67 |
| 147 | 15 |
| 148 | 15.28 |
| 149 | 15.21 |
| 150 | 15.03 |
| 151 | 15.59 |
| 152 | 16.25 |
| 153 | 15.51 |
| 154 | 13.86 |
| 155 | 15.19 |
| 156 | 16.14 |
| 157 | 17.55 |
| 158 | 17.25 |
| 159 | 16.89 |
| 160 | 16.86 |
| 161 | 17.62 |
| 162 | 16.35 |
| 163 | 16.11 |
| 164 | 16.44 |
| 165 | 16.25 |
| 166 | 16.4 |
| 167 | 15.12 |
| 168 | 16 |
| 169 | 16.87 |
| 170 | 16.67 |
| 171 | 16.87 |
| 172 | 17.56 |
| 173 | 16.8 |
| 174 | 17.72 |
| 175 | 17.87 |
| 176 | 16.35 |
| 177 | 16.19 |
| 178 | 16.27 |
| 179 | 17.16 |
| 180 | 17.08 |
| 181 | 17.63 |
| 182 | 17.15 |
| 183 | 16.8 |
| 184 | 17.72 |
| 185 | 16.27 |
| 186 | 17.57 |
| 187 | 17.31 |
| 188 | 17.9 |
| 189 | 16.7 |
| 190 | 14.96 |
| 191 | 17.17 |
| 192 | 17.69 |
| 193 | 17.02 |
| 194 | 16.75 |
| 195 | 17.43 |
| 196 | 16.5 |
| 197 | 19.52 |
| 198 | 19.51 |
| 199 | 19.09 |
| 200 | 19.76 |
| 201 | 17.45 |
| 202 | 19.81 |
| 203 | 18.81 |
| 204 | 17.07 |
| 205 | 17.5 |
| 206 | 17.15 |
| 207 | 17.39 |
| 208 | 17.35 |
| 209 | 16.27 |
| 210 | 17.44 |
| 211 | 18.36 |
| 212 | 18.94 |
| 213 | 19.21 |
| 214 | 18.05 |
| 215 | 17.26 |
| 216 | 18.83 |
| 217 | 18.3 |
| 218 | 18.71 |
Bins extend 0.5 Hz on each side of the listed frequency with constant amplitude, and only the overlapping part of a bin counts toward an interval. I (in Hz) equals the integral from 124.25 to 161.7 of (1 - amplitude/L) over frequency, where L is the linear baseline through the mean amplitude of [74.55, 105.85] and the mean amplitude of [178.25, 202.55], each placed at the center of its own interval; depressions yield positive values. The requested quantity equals 8.2 Hz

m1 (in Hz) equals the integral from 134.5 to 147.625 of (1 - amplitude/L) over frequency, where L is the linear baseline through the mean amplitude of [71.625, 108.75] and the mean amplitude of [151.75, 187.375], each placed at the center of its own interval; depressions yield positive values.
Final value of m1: 5.1 Hz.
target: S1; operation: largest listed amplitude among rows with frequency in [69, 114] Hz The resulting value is 17.65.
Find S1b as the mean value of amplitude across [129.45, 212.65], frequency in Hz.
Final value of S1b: 15.6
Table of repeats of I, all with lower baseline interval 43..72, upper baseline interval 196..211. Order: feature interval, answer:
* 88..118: 5.76 Hz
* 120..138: 5.99 Hz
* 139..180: 6.03 Hz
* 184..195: 0.65 Hz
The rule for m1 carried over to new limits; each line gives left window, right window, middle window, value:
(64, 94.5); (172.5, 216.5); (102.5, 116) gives 2.6 Hz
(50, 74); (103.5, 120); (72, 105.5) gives -1.2 Hz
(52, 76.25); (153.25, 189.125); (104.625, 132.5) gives 6.3 Hz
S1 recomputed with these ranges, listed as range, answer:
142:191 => 17.9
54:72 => 18.86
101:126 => 15.54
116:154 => 16.25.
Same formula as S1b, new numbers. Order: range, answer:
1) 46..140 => 15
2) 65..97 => 16.4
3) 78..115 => 15.1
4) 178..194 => 17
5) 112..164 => 13.1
